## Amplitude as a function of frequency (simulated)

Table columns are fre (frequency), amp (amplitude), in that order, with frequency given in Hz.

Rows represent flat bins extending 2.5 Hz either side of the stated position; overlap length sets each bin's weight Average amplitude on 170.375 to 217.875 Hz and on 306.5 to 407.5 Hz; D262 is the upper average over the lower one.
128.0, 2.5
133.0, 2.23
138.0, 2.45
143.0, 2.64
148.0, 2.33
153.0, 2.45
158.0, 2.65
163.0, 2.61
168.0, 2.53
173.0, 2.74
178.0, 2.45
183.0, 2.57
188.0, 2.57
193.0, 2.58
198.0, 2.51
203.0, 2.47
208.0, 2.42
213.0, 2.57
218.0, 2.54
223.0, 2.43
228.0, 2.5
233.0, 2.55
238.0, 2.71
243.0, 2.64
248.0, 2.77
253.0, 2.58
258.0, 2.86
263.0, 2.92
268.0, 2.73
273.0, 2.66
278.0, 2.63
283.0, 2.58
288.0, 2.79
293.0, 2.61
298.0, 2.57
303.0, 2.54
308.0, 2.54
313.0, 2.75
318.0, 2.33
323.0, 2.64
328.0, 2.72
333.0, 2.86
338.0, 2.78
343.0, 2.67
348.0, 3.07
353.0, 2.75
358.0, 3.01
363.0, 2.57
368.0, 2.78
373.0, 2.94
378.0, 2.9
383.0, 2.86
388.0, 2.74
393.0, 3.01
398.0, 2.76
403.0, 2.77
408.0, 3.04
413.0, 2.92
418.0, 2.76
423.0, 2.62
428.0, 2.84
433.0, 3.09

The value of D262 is 1.09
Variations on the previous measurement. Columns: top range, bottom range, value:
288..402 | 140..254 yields 1.07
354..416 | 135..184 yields 1.12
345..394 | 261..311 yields 1.08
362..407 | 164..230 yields 1.12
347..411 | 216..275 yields 1.07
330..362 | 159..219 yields 1.11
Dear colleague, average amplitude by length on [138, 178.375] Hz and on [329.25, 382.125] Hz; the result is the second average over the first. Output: 1.1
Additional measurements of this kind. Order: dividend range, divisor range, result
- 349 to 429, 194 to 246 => 1.12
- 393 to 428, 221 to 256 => 1.09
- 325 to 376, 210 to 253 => 1.09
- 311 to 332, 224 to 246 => 1.01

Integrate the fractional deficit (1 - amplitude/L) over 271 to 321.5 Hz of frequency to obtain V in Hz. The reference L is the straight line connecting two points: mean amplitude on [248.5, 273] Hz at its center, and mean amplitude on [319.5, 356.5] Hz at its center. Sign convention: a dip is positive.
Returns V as 3.1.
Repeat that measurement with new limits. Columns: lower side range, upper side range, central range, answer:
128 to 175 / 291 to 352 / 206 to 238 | 0.7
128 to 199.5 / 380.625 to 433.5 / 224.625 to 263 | -0.6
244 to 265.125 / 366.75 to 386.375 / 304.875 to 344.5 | 2.4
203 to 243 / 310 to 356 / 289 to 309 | 0.6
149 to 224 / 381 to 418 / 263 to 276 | -0.3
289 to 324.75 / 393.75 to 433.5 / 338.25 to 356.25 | -1.0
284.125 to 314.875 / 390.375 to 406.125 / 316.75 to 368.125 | -0.5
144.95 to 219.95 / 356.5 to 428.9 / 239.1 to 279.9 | -1.3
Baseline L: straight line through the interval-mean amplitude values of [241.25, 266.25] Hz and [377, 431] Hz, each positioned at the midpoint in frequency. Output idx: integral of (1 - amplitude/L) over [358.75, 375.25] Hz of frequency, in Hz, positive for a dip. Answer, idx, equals 0.2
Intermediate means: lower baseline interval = 2.76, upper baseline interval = 2.84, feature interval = 2.79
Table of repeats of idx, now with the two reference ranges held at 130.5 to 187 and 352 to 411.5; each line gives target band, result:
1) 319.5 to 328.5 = 0.4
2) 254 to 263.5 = -0.6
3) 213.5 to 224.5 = 0.4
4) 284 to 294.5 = 0.1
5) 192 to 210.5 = 0.6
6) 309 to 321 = 0.9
